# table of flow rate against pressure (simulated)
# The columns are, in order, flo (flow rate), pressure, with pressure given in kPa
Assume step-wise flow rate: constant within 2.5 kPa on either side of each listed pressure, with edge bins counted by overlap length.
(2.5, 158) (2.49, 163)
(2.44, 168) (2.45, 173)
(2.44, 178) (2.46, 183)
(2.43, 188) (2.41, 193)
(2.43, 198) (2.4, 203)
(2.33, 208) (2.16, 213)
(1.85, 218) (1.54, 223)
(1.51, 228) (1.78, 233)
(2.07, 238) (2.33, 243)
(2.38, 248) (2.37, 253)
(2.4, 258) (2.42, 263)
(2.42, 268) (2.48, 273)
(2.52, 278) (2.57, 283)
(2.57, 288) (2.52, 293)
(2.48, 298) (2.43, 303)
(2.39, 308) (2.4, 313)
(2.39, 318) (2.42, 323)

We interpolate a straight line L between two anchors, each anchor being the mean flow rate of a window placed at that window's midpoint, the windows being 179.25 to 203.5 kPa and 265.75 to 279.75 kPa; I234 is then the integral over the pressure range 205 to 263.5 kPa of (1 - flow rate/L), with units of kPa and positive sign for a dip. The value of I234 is 8.72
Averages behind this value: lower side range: 2.43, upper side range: 2.47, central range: 2.09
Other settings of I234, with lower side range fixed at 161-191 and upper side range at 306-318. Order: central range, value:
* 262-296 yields -1.35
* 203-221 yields 2.21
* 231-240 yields 1.86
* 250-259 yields 0.13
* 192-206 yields 0.17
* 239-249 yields 0.47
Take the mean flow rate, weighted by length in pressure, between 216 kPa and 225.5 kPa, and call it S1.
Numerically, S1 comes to 1.69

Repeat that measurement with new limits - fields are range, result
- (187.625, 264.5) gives 2.17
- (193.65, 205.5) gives 2.41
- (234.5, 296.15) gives 2.41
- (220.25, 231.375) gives 1.55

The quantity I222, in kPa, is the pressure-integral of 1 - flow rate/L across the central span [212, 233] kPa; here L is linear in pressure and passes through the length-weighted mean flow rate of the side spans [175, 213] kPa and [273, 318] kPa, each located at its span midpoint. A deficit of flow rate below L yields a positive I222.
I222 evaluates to 5.92 kPa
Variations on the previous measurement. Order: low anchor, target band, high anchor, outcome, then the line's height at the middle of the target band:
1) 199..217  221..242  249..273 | 5.1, 2.33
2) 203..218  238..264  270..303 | 0.2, 2.37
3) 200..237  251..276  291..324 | -2.6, 2.19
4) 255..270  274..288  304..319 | -0.8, 2.41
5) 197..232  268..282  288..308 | -0.9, 2.35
